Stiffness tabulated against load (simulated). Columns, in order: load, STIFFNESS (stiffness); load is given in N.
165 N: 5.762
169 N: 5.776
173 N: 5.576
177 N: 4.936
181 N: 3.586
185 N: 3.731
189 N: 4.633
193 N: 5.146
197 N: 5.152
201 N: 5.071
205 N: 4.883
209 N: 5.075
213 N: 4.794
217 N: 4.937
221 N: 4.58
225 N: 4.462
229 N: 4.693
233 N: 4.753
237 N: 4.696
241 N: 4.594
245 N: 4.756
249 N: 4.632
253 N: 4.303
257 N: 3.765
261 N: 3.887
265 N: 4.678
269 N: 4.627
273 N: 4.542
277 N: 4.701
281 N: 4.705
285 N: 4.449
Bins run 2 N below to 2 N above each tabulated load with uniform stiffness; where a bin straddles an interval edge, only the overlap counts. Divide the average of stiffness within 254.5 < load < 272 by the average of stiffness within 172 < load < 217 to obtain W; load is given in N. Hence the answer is 0.89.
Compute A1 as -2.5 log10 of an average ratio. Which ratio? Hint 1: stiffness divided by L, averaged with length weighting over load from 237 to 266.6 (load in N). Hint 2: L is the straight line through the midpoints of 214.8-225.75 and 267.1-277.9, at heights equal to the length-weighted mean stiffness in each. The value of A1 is 0.06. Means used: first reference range 4.68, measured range 4.39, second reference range 4.62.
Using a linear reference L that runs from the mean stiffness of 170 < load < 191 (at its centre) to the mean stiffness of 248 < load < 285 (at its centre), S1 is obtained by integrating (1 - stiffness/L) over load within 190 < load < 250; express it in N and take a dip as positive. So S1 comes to -4.3 N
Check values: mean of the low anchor 4.55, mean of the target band 4.81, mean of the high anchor 4.42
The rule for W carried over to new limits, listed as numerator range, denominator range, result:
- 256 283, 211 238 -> 0.94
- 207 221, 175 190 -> 1.16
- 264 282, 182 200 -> 1.00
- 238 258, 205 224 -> 0.92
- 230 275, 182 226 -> 0.94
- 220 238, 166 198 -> 0.96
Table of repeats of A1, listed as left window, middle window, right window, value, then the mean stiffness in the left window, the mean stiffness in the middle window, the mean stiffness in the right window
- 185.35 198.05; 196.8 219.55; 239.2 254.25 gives -0.05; 4.8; 4.96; 4.58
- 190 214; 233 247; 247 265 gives -0.06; 5.01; 4.69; 4.21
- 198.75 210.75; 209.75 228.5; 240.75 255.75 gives 0.03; 5.01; 4.72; 4.53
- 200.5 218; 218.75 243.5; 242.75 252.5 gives 0.03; 4.94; 4.64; 4.63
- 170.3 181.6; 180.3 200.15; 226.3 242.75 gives 0.07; 4.9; 4.54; 4.68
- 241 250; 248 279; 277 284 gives 0.07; 4.68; 4.38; 4.67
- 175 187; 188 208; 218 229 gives -0.17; 4.08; 5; 4.59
